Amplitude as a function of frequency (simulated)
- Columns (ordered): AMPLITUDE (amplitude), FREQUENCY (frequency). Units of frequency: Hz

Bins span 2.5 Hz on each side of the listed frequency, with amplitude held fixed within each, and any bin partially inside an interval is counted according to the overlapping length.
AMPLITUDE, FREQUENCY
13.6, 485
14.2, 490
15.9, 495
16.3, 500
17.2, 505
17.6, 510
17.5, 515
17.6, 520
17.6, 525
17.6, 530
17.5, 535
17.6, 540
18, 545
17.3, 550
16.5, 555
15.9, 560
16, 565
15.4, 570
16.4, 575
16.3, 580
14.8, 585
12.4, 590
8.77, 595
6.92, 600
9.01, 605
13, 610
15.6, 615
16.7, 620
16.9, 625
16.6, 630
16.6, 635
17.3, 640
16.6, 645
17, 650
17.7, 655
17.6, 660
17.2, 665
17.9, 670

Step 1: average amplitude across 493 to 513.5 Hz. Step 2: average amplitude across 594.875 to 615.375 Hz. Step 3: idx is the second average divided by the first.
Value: 0.62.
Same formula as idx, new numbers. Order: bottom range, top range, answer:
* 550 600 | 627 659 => 1.18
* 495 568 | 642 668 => 1.01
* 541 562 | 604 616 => 0.74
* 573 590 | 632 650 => 1.10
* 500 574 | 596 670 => 0.90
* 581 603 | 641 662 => 1.56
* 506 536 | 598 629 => 0.76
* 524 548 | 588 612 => 0.56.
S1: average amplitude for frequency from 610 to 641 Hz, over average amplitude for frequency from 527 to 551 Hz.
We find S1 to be 0.92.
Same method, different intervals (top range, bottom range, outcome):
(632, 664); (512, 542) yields 0.98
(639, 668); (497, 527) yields 1.00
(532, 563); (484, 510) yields 1.09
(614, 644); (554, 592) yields 1.08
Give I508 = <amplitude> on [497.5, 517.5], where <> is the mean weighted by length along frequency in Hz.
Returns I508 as 17.1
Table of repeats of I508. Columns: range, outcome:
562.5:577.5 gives 15.9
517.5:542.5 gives 17.6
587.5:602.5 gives 9.36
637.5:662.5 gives 17.2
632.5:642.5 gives 16.9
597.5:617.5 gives 11.1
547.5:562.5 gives 16.6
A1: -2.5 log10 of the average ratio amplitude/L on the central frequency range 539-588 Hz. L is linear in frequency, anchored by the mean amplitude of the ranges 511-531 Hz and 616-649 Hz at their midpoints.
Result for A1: 0.06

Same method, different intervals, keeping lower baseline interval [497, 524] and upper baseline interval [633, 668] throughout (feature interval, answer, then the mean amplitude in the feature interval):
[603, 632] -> 0.17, 14.7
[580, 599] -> 0.38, 12.2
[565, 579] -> 0.08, 16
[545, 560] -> 0.02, 16.9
